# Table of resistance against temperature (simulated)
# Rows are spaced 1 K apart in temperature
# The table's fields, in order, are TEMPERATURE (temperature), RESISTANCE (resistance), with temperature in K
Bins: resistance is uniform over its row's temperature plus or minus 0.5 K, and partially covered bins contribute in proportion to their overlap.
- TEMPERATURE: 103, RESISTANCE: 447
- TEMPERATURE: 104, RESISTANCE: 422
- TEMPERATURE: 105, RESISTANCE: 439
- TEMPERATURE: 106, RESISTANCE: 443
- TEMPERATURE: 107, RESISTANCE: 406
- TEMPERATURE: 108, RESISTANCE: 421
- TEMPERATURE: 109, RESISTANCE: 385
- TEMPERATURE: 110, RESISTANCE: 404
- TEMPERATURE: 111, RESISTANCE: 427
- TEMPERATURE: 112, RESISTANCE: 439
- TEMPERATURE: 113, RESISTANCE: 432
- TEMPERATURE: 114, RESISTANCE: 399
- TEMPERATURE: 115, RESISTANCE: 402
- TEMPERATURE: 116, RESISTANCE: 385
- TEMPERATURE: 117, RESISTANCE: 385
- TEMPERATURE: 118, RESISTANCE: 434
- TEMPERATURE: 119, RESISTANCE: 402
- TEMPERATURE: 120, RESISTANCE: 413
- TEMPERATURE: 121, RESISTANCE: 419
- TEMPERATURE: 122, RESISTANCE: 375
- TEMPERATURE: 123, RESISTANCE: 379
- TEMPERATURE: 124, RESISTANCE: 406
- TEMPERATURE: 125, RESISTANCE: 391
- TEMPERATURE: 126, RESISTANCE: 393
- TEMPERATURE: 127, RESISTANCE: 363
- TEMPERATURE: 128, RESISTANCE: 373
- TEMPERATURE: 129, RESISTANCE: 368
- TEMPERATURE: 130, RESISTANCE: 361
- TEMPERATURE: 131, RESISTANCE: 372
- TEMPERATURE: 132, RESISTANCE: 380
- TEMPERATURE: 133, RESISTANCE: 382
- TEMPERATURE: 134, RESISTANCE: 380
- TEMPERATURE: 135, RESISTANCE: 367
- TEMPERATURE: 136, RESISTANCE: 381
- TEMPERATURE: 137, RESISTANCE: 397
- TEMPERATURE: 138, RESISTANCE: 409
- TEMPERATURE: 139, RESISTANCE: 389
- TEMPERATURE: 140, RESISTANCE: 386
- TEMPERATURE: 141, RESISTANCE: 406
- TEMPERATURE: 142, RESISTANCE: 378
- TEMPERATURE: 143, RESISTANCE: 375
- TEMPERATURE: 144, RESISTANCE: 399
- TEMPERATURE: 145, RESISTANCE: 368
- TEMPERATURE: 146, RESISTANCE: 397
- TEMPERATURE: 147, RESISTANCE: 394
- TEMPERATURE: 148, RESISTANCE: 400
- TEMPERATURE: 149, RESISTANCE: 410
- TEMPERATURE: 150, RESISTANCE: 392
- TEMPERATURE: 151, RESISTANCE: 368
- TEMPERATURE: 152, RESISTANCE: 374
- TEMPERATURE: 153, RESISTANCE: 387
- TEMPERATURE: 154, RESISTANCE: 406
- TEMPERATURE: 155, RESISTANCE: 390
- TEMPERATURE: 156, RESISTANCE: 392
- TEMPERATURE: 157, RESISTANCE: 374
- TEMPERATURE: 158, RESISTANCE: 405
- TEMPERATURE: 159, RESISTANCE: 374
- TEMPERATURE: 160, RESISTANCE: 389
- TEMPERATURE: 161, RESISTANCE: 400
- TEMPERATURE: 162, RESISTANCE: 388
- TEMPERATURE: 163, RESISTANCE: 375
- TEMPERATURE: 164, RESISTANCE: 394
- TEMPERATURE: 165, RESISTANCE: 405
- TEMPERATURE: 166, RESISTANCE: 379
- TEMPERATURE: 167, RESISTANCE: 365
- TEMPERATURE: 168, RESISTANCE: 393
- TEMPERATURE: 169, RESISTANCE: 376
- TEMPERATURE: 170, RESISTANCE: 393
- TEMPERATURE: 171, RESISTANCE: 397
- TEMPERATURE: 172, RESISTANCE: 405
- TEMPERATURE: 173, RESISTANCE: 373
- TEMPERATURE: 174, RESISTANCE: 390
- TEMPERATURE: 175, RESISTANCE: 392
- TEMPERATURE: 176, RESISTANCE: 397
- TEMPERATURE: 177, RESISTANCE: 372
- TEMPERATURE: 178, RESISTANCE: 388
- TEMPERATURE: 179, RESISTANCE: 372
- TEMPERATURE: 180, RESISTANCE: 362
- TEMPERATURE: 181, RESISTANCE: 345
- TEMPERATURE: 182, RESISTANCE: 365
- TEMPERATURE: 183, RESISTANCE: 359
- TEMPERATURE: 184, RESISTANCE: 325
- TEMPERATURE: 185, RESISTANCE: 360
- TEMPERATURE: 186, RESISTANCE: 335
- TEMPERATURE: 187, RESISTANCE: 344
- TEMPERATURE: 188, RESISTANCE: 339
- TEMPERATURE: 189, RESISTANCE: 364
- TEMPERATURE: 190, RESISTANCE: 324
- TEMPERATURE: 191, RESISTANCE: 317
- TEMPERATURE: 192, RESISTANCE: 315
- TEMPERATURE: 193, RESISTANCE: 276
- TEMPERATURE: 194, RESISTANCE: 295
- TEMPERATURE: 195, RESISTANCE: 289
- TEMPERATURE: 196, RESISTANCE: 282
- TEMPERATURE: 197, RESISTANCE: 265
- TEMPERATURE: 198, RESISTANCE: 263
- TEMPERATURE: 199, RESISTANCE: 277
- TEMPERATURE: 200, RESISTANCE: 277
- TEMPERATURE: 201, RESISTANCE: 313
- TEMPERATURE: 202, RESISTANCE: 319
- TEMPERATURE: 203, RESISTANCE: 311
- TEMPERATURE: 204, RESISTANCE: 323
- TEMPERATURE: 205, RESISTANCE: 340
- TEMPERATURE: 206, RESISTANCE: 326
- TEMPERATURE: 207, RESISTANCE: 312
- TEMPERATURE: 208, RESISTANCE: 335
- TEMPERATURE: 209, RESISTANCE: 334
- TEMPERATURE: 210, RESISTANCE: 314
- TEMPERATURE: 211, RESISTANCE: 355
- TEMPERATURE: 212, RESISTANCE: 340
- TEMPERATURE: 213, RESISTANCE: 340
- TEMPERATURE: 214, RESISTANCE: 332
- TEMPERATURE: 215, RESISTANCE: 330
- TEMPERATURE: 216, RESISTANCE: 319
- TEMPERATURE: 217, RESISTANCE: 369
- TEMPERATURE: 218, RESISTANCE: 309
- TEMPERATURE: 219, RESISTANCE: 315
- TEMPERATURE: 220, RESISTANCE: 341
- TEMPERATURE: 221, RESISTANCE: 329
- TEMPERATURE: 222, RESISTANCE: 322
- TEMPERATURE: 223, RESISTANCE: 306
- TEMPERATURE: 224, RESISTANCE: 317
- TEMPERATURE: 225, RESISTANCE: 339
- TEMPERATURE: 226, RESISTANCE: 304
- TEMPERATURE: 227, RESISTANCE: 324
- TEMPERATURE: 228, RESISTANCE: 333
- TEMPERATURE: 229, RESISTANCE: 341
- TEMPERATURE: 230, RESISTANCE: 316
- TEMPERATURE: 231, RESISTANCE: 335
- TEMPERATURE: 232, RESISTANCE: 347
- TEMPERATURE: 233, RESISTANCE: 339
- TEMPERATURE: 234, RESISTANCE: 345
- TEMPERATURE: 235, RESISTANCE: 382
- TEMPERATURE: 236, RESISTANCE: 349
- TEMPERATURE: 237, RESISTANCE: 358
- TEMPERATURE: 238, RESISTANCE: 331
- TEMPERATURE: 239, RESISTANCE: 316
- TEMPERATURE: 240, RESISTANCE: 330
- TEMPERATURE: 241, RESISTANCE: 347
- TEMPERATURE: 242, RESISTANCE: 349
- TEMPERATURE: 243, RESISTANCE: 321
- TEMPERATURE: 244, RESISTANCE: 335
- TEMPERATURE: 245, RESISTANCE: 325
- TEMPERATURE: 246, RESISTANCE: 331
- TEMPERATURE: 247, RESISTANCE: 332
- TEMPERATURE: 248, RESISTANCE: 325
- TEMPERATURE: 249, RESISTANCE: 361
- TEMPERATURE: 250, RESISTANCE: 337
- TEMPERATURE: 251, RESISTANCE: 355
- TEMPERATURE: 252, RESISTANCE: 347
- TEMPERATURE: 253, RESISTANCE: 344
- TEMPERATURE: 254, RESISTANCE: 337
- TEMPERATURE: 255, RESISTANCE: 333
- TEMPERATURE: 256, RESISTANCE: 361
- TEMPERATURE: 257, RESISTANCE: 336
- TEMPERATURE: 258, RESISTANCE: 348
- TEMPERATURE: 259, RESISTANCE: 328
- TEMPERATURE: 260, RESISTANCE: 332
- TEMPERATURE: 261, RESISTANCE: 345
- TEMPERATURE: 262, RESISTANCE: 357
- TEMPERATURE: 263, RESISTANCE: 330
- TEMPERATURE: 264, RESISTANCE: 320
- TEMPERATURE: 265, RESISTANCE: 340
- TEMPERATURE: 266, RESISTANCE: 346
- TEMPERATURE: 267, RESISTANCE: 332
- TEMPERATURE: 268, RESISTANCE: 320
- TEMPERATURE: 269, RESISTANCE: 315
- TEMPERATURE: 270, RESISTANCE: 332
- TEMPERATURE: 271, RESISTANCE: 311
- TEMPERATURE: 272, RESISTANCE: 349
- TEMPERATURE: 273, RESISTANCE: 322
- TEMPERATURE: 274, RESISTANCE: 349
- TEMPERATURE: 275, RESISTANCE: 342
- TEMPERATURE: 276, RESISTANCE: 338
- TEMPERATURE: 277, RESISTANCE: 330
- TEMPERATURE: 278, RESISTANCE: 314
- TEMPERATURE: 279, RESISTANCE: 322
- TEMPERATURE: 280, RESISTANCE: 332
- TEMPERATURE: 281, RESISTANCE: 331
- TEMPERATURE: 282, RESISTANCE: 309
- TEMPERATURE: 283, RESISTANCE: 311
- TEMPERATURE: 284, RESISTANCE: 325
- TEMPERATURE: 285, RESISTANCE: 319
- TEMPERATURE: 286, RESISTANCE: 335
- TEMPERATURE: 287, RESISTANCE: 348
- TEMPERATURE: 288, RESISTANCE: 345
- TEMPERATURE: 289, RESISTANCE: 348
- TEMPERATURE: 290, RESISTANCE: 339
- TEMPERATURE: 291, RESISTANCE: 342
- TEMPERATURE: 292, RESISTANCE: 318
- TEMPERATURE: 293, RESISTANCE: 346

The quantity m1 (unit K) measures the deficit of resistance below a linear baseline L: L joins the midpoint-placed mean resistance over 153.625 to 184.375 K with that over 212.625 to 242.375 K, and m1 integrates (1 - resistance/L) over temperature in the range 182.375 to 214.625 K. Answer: 3.5 K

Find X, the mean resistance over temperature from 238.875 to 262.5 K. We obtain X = 339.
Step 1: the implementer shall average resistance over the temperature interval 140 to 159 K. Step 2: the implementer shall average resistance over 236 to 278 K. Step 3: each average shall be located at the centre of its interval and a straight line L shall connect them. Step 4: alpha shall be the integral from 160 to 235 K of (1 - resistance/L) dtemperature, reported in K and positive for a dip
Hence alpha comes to 5.1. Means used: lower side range 389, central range 341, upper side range 336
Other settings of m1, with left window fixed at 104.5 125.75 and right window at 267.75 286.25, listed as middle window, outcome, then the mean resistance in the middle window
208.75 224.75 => 1.2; 330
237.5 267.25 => 0.1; 338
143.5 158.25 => 0.0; 390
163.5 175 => -0.2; 388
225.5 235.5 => 0.4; 337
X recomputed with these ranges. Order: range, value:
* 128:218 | 359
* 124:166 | 386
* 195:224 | 317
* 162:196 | 359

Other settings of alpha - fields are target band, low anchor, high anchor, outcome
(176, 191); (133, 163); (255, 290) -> 0.75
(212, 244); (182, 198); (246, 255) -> -0.06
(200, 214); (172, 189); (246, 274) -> 1.15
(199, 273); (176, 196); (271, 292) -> 0.63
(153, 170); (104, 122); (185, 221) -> -1.20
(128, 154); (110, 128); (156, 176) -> 0.68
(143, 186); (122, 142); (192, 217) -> -3.82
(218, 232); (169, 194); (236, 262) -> 0.84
